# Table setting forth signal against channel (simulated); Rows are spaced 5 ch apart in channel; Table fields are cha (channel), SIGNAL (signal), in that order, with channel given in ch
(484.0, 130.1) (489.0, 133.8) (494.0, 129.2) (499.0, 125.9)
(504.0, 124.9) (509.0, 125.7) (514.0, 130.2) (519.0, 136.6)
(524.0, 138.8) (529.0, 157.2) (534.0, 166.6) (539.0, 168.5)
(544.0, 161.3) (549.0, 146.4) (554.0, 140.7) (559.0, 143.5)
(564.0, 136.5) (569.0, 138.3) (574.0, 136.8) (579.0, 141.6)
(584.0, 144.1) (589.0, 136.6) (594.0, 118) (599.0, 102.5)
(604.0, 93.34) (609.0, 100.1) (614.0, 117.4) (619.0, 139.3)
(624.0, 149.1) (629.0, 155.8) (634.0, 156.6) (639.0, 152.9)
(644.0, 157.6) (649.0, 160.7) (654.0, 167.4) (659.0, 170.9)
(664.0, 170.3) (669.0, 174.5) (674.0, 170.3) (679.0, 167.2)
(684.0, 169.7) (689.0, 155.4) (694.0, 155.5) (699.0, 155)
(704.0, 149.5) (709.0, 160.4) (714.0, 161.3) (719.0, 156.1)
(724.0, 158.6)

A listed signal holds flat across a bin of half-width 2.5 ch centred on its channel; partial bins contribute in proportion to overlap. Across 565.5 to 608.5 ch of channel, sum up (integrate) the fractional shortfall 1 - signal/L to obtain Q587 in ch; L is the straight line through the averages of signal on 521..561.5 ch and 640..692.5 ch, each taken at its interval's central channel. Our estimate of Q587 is 8.72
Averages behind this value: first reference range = 153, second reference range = 166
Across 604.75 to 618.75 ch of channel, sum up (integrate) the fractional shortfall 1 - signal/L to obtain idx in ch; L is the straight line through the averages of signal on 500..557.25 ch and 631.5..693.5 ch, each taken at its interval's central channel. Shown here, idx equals 4.0 ch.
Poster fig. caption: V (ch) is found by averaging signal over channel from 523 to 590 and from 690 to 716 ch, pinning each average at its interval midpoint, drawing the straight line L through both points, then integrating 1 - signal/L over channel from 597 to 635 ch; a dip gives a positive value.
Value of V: 6.3 ch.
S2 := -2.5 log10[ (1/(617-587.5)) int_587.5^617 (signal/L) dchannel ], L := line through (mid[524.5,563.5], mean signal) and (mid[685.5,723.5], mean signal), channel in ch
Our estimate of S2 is 0.36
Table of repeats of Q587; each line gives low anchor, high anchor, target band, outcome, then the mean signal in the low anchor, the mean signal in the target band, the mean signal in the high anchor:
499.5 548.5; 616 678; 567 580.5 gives 1.10 ch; 145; 139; 160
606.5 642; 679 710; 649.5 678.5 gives -3.85 ch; 139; 170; 158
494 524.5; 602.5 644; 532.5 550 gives -4.03 ch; 130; 162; 136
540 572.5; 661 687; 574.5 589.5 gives 0.99 ch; 145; 141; 170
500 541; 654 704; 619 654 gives 0.81 ch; 143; 155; 165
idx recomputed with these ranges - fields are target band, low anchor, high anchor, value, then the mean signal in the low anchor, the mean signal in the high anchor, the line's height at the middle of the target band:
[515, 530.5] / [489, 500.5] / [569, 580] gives -1.1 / 129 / 139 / 132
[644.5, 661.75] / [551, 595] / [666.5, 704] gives -1.1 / 138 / 163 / 156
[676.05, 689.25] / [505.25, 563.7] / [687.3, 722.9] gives -0.9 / 146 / 156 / 155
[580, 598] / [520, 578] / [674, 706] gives 2.4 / 148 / 160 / 151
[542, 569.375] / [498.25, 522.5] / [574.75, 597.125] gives -2.6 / 129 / 134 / 132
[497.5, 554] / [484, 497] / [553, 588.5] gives -3.7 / 131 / 140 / 135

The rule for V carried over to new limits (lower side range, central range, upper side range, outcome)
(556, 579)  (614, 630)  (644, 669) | 1.4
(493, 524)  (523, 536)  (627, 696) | -2.1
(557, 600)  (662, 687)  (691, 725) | -3.2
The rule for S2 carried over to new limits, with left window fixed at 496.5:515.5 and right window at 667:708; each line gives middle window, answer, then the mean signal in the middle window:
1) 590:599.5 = 0.233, 116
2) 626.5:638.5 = -0.031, 156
